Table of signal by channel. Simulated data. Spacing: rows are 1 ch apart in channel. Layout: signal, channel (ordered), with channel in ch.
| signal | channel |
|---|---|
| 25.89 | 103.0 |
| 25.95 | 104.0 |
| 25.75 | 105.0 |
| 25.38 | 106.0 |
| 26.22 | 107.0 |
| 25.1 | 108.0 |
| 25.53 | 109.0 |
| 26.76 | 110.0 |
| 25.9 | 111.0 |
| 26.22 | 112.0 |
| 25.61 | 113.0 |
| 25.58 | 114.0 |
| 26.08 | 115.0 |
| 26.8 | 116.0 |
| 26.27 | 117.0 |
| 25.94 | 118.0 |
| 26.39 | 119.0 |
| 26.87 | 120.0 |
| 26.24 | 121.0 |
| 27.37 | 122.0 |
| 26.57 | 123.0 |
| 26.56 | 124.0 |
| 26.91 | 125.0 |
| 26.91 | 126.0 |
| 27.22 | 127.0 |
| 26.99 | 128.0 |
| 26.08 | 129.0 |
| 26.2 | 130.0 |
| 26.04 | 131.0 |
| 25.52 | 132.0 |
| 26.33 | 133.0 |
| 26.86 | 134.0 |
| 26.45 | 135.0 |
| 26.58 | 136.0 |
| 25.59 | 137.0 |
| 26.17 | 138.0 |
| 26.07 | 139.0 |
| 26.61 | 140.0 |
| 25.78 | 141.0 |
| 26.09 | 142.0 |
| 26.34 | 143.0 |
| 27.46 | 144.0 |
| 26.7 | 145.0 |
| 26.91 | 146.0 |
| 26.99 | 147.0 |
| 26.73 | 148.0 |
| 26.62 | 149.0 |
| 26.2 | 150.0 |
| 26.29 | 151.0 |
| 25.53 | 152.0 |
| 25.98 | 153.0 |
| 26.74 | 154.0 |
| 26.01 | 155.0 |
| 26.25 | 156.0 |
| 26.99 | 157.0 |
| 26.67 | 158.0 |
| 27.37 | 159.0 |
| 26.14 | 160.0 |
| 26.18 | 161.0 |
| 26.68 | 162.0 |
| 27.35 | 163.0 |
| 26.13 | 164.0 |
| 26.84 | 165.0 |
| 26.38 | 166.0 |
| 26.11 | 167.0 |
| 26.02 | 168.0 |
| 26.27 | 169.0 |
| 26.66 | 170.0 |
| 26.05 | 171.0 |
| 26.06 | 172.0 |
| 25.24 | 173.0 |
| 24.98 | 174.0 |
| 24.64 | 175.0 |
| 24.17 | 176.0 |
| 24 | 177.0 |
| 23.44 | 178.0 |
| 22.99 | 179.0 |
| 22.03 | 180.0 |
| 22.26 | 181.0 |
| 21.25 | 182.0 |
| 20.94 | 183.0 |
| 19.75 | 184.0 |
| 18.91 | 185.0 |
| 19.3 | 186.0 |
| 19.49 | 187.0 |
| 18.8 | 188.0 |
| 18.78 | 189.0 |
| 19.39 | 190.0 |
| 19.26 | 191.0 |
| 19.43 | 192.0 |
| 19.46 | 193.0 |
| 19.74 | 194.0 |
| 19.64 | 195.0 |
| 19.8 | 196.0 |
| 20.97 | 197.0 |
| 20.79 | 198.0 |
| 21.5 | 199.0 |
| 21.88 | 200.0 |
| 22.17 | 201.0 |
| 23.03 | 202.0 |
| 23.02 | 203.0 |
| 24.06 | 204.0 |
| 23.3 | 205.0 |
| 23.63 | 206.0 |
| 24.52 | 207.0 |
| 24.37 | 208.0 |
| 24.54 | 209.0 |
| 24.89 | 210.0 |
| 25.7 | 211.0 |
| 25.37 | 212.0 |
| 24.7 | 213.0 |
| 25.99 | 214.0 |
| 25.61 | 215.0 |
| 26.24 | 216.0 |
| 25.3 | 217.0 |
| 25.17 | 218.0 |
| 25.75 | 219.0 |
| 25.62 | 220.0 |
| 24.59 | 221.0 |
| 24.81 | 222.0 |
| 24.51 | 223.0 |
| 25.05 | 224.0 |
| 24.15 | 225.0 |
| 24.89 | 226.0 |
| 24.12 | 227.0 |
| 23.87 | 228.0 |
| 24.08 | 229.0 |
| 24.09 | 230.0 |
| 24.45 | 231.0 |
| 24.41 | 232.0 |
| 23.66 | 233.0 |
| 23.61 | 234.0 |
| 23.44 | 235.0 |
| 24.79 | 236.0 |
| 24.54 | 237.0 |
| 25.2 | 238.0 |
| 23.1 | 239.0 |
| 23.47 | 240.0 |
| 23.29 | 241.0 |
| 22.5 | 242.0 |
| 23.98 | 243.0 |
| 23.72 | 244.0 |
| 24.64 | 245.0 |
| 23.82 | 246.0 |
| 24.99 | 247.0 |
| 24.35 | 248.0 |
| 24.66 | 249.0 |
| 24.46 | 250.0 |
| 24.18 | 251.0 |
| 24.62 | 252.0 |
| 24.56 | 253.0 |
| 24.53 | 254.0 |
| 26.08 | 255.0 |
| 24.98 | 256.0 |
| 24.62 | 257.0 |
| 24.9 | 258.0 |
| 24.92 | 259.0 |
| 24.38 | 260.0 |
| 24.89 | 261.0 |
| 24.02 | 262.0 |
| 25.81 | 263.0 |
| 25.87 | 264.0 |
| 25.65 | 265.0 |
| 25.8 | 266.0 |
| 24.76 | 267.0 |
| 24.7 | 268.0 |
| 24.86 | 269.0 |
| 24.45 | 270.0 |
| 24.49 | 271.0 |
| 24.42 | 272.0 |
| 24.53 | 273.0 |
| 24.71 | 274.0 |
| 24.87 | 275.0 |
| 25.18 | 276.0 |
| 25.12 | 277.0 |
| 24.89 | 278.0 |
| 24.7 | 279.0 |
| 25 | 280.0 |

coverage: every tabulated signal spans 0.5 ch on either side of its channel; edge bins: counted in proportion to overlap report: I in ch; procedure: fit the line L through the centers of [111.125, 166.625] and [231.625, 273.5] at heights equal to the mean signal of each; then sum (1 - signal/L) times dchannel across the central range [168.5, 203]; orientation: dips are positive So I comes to 5.1 ch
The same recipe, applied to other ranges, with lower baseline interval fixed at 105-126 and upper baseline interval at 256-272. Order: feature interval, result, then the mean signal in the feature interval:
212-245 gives 1.0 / 24.5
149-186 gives 1.1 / 25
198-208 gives 1.0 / 23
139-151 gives -0.3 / 26.6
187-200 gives 2.9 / 19.9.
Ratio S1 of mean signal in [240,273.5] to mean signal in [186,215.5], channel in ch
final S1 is 1.11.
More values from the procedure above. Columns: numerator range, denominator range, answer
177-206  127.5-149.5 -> 0.80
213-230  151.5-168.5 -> 0.94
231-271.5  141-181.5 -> 0.95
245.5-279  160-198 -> 1.09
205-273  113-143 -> 0.93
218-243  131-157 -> 0.92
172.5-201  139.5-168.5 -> 0.80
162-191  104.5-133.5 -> 0.89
